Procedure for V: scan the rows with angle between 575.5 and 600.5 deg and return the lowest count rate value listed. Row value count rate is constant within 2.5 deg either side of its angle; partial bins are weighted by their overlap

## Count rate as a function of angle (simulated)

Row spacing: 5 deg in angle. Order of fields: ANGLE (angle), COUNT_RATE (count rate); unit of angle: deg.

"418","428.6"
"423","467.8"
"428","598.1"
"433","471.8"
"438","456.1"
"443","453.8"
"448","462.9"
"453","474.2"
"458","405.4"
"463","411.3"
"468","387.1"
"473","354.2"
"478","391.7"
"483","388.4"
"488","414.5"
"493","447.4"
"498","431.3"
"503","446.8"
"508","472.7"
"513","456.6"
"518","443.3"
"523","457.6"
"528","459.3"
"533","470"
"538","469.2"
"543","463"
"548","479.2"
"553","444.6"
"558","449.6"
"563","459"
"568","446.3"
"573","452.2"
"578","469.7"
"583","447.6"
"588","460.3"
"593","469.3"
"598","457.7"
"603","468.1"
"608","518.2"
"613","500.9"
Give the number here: 447.6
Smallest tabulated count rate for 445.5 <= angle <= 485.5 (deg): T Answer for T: 354.2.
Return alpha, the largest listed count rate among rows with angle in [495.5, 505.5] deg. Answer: 446.8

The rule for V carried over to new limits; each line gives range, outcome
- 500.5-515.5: 446.8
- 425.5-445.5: 453.8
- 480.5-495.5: 388.4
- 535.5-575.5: 444.6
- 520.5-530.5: 457.6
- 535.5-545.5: 463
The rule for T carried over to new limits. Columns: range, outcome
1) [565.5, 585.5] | 446.3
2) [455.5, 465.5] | 405.4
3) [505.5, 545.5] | 443.3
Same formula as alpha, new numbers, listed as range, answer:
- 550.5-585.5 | 469.7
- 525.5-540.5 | 470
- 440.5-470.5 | 474.2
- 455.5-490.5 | 414.5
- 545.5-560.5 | 479.2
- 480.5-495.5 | 447.4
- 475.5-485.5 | 391.7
